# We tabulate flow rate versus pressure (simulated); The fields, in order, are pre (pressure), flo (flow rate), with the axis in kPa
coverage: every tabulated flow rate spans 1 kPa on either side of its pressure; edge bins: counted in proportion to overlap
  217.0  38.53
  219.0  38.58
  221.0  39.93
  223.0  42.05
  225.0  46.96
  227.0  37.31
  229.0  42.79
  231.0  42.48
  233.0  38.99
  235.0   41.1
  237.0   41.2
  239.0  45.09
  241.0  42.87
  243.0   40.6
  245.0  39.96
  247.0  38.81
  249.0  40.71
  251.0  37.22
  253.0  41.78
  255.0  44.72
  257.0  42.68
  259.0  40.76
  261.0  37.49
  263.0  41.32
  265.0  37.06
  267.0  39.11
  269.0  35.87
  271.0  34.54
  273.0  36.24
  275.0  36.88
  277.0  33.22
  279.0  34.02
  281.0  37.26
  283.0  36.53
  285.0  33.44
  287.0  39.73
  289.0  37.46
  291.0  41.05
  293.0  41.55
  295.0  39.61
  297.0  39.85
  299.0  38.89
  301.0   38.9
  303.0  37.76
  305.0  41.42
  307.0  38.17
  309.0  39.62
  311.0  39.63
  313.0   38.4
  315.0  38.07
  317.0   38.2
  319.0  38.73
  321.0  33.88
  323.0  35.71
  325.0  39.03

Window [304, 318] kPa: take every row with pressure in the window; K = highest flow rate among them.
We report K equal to 41.42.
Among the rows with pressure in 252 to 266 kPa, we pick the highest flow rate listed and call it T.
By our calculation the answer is 44.72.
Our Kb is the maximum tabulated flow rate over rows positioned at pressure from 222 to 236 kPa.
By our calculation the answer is 46.96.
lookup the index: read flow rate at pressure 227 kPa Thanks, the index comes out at 37.31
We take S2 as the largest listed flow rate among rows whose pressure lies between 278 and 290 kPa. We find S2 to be 39.73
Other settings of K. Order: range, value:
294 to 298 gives 39.85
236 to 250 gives 45.09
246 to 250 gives 40.71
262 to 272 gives 41.32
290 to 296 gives 41.55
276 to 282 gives 37.26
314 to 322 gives 38.73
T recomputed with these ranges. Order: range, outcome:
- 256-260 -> 42.68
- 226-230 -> 42.79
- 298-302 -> 38.9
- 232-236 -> 41.1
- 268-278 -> 36.88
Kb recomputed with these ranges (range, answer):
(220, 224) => 42.05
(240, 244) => 42.87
